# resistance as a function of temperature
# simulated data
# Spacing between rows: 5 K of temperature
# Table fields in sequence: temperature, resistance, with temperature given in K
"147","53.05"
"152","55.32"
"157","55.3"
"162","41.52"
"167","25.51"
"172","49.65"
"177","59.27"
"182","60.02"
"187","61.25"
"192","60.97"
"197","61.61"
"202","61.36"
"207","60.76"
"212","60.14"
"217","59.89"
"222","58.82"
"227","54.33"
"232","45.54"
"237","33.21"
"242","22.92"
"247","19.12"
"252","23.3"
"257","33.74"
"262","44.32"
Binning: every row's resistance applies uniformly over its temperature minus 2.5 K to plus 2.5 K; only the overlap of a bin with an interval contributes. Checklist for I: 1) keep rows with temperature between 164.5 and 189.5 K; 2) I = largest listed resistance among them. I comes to 61.25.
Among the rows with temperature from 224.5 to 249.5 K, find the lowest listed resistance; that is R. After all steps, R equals 19.12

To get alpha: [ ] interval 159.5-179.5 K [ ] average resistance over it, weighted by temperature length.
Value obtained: 44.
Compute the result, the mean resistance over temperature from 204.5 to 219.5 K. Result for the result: 60.3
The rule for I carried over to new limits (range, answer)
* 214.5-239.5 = 59.89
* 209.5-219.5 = 60.14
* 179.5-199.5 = 61.61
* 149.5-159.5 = 55.32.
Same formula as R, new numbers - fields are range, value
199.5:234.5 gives 45.54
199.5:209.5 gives 60.76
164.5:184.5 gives 25.51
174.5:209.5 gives 59.27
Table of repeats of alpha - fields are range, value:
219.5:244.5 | 43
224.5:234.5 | 49.9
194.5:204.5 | 61.5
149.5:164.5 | 50.7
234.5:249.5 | 25.1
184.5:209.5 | 61.2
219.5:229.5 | 56.6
